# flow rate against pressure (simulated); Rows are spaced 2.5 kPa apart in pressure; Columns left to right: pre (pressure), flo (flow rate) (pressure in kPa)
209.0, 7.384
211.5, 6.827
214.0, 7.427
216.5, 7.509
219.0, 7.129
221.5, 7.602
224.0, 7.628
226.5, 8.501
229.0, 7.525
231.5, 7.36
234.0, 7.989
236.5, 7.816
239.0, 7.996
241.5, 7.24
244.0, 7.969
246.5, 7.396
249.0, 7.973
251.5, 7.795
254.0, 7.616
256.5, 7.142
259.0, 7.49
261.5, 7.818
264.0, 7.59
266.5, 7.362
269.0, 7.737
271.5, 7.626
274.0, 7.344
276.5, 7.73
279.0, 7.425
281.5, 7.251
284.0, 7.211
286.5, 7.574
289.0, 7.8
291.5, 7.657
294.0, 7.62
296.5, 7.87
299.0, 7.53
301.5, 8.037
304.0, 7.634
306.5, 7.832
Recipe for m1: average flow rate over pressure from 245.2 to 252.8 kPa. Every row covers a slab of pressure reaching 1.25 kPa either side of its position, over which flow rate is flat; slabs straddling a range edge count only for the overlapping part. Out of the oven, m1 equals 7.72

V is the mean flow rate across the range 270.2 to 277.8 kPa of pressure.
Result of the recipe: 7.57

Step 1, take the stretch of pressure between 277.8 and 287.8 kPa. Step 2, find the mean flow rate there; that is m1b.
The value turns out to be 7.37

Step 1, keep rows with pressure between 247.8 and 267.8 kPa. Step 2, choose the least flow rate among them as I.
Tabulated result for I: 7.142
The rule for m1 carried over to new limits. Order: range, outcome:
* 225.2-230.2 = 8.01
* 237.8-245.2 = 7.73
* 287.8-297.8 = 7.74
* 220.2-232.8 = 7.72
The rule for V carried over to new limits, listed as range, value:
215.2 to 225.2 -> 7.47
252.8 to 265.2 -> 7.53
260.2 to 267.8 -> 7.59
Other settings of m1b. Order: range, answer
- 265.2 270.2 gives 7.55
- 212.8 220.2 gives 7.36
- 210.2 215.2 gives 7.13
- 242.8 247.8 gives 7.68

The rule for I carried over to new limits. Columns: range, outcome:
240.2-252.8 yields 7.24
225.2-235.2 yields 7.36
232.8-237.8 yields 7.816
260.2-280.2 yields 7.344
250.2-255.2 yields 7.616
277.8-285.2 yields 7.211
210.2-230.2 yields 6.827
